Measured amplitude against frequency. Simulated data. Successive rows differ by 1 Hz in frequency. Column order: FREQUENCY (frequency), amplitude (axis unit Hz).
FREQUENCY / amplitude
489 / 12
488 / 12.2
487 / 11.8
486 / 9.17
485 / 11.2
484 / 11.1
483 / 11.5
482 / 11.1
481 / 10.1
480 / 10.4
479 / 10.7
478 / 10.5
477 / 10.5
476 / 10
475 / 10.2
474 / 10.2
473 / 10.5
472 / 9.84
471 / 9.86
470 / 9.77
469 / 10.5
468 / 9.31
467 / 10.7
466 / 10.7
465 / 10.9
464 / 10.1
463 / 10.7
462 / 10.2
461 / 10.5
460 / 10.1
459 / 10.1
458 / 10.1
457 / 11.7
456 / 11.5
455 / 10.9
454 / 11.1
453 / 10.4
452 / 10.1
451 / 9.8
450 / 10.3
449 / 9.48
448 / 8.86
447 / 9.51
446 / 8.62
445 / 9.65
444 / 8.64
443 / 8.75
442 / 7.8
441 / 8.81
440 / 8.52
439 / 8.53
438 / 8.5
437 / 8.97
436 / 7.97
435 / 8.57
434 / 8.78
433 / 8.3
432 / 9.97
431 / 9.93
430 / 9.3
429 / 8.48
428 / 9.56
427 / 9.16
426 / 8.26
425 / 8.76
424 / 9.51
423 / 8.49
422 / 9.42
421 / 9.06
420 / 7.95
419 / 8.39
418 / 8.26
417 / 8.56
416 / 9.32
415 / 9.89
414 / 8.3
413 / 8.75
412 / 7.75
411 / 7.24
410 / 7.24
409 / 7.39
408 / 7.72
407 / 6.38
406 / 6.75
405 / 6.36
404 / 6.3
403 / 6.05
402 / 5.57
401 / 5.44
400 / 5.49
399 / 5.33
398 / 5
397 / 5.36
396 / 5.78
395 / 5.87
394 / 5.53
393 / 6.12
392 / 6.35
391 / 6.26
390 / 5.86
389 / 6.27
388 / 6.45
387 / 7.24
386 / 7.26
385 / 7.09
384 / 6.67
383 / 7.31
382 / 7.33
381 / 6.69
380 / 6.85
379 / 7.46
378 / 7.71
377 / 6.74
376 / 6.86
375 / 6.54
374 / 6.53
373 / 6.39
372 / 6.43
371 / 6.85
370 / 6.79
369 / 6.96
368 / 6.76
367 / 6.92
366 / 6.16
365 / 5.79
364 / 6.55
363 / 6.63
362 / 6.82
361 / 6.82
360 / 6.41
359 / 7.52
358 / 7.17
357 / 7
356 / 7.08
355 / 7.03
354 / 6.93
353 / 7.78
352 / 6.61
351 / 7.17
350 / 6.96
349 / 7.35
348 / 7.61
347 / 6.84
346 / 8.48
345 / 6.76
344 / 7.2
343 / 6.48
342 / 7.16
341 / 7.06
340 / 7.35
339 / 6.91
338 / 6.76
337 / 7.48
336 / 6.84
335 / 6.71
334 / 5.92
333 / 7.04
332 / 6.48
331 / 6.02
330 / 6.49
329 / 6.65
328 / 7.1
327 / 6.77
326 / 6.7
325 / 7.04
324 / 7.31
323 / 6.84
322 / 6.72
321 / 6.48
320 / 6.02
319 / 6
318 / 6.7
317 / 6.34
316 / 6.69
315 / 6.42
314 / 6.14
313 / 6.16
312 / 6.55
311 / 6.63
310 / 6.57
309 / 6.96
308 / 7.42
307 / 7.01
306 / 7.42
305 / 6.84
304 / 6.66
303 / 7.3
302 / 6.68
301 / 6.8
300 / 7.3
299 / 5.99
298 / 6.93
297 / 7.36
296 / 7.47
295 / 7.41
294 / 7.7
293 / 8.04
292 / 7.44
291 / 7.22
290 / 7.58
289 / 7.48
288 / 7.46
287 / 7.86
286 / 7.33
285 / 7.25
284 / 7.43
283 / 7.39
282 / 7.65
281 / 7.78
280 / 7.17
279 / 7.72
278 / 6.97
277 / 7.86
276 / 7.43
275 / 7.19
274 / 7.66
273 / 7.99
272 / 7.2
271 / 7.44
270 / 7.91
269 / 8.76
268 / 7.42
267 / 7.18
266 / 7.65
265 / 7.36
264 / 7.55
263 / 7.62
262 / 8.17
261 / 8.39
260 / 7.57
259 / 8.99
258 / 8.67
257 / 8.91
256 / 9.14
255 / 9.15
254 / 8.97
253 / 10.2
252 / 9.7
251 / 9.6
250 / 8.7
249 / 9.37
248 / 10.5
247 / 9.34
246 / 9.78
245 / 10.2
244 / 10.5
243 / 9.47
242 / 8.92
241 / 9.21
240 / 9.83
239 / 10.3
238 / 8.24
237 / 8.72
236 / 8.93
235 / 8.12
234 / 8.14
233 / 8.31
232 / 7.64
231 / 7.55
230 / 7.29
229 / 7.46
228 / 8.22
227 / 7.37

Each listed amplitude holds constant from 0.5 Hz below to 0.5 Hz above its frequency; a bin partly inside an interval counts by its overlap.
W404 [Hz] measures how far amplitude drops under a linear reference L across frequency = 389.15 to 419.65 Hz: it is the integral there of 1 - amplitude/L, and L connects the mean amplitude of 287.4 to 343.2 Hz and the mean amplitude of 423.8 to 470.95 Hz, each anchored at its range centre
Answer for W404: 6.7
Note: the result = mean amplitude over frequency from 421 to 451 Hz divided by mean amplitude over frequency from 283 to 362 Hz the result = 1.29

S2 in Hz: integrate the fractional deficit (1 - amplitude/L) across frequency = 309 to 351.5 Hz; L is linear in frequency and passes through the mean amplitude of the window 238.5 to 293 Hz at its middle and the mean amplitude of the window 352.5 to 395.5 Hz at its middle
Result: 3.36 Hz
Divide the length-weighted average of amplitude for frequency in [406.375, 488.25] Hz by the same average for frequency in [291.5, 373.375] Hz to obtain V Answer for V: 1.4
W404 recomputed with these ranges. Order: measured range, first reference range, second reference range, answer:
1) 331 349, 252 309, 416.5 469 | 2.9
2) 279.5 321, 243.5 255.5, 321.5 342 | 4.6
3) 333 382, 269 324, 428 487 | 7.5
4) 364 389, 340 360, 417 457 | 3.1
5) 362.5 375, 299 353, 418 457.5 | 1.9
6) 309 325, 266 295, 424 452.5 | 2.7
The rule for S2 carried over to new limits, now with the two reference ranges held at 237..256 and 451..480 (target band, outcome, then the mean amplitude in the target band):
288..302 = 3.5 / 7.27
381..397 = 5.8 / 6.46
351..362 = 3.2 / 7.03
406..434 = 4.6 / 8.54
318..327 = 2.9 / 6.65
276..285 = 2.0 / 7.48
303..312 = 2.6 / 6.94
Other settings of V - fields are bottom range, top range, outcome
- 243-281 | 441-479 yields 1.19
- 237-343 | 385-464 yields 1.09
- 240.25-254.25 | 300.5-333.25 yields 0.70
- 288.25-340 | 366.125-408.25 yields 0.94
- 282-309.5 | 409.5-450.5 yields 1.21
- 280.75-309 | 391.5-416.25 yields 0.92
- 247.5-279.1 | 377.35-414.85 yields 0.80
